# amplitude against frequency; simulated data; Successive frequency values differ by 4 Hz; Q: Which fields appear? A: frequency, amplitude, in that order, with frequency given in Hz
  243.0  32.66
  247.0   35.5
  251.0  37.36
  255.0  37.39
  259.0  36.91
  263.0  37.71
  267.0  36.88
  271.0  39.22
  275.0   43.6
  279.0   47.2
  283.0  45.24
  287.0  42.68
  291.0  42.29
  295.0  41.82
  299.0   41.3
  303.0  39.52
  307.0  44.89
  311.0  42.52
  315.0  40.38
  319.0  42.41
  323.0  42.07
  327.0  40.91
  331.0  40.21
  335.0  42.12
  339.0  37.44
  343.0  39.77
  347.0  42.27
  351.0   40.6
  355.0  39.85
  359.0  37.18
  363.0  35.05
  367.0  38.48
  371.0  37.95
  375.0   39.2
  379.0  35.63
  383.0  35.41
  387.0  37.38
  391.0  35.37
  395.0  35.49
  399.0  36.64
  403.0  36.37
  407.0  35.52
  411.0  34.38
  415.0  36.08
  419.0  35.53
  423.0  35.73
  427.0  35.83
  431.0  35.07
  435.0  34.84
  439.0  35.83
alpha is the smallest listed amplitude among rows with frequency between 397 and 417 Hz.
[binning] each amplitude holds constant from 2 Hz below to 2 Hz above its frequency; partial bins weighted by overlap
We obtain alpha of 34.38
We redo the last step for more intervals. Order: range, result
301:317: 39.52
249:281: 36.88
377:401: 35.37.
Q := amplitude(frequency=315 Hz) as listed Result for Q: 40.38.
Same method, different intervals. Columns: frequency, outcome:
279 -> 47.2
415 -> 36.08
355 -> 39.85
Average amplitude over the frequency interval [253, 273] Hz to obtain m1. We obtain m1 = 37.6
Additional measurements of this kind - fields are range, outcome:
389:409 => 35.9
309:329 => 41.7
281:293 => 43.4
